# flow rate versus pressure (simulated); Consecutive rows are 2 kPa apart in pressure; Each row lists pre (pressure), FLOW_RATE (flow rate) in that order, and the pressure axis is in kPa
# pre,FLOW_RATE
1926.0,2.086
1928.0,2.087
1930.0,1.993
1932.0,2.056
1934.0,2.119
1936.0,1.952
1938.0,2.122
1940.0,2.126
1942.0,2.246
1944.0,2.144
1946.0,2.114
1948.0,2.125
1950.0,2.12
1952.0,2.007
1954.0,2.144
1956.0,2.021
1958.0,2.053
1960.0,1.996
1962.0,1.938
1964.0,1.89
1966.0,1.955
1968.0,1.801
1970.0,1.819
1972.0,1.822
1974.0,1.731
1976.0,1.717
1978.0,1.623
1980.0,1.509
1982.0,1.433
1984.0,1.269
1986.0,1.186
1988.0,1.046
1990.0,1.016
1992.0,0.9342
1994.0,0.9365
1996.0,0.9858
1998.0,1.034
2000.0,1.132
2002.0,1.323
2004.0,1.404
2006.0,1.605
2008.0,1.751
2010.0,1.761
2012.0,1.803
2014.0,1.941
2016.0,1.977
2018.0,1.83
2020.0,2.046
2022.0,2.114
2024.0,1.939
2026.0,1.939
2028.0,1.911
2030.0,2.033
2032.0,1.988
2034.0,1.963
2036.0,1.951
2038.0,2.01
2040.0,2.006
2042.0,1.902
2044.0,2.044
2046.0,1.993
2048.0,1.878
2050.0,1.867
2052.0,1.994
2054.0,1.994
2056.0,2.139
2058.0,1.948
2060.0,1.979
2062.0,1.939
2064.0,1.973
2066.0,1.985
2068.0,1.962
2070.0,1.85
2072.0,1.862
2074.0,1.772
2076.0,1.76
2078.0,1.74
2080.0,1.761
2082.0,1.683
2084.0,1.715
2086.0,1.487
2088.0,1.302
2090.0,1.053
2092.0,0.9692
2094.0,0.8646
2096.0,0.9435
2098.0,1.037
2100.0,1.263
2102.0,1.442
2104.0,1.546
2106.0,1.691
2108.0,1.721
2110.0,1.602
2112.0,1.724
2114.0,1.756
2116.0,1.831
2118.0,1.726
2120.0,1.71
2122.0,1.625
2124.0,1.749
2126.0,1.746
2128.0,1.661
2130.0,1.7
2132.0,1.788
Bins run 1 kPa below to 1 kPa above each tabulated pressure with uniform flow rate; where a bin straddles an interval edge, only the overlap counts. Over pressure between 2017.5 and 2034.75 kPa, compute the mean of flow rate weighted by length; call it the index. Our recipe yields 1.98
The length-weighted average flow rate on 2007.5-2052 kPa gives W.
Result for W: 1.94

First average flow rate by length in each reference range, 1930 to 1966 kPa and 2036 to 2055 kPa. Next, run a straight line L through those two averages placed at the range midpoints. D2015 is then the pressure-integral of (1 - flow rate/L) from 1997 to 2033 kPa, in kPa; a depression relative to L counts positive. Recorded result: 4.37 kPa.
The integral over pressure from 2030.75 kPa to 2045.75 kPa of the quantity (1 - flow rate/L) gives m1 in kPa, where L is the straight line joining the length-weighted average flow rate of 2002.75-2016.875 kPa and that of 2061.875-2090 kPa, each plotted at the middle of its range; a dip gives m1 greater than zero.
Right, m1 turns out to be -2.1 kPa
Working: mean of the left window 1.74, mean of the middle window 1.98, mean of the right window 1.74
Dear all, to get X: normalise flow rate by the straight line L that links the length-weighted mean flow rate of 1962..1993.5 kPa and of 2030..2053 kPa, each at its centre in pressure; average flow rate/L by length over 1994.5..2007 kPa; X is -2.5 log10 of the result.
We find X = 0.34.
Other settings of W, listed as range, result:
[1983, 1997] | 1.05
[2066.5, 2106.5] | 1.49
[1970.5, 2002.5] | 1.3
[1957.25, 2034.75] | 1.64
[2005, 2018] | 1.81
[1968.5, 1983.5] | 1.66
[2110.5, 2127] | 1.73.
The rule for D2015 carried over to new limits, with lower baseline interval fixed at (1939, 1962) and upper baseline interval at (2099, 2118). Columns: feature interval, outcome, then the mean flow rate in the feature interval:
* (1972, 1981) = 1.6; 1.66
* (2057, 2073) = -1.7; 1.94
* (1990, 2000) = 4.9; 0.993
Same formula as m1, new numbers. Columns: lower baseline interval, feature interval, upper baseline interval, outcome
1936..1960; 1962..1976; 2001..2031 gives 1.25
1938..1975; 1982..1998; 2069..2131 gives 6.95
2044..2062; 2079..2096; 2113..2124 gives 4.79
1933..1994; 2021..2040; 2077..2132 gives -3.69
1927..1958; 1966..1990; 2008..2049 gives 5.86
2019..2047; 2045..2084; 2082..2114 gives -4.66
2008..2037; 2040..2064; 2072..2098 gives -3.98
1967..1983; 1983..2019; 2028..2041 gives 8.68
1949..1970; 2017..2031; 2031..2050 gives -0.03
